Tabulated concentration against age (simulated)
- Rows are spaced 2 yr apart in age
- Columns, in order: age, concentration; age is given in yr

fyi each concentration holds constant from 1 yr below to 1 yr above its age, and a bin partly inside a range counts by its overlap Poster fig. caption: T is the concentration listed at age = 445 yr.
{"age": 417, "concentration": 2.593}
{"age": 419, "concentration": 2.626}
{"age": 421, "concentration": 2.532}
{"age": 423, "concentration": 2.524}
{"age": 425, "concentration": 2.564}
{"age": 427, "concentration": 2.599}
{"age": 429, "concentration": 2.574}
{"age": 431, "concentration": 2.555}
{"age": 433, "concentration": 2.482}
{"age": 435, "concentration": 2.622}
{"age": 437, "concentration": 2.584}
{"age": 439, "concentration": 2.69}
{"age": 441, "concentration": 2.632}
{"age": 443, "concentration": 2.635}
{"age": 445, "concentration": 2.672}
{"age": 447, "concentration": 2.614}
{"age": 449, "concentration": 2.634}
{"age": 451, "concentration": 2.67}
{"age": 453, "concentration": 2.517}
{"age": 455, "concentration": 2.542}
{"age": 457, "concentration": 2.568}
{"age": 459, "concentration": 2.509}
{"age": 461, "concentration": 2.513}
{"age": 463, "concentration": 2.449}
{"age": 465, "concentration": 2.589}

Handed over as 2.672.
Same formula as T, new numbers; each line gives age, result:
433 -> 2.482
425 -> 2.564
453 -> 2.517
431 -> 2.555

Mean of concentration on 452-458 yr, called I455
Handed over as 2.54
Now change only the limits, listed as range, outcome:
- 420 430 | 2.56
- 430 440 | 2.59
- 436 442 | 2.64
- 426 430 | 2.59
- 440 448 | 2.64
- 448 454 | 2.61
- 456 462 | 2.53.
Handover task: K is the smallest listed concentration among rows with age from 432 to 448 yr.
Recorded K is 2.482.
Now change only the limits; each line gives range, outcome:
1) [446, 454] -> 2.517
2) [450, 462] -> 2.509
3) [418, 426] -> 2.524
